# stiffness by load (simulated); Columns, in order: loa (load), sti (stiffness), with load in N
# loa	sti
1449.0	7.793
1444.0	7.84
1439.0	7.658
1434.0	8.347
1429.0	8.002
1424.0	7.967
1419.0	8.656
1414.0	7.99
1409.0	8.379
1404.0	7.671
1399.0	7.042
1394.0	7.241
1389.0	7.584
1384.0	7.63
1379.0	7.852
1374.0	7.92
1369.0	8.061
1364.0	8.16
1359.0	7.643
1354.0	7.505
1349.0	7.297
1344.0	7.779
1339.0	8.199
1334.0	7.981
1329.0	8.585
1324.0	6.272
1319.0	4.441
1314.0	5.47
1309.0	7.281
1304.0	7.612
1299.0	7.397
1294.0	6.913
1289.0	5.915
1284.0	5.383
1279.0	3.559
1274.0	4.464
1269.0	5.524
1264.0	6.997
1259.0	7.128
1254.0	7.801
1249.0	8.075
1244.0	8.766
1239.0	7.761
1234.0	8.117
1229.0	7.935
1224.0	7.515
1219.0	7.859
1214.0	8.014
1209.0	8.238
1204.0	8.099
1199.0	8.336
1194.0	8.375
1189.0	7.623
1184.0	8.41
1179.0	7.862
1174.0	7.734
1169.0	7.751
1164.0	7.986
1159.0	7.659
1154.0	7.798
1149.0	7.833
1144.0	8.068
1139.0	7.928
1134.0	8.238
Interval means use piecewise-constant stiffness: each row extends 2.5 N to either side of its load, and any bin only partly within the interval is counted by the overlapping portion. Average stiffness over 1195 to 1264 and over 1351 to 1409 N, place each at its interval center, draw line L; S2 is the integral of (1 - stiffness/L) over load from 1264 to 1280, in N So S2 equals 5.9 N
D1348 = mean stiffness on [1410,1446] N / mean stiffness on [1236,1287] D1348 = 1.23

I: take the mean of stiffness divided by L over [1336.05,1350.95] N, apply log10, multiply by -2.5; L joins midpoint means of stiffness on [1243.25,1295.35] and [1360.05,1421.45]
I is -0.077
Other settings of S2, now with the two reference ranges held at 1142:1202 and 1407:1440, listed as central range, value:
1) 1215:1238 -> 0.40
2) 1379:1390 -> 0.63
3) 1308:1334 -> 5.04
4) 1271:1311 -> 9.98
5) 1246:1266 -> 1.19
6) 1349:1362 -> 0.90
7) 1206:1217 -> -0.17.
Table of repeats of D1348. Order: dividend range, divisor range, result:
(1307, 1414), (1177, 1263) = 0.93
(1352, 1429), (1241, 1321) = 1.22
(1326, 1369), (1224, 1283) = 1.14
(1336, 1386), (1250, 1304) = 1.25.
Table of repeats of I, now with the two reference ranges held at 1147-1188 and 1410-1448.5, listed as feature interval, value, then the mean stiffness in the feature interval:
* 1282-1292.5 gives 0.347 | 5.78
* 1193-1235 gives -0.019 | 8.04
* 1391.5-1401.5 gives 0.129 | 7.14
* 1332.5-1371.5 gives 0.025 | 7.82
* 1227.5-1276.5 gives 0.099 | 7.24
